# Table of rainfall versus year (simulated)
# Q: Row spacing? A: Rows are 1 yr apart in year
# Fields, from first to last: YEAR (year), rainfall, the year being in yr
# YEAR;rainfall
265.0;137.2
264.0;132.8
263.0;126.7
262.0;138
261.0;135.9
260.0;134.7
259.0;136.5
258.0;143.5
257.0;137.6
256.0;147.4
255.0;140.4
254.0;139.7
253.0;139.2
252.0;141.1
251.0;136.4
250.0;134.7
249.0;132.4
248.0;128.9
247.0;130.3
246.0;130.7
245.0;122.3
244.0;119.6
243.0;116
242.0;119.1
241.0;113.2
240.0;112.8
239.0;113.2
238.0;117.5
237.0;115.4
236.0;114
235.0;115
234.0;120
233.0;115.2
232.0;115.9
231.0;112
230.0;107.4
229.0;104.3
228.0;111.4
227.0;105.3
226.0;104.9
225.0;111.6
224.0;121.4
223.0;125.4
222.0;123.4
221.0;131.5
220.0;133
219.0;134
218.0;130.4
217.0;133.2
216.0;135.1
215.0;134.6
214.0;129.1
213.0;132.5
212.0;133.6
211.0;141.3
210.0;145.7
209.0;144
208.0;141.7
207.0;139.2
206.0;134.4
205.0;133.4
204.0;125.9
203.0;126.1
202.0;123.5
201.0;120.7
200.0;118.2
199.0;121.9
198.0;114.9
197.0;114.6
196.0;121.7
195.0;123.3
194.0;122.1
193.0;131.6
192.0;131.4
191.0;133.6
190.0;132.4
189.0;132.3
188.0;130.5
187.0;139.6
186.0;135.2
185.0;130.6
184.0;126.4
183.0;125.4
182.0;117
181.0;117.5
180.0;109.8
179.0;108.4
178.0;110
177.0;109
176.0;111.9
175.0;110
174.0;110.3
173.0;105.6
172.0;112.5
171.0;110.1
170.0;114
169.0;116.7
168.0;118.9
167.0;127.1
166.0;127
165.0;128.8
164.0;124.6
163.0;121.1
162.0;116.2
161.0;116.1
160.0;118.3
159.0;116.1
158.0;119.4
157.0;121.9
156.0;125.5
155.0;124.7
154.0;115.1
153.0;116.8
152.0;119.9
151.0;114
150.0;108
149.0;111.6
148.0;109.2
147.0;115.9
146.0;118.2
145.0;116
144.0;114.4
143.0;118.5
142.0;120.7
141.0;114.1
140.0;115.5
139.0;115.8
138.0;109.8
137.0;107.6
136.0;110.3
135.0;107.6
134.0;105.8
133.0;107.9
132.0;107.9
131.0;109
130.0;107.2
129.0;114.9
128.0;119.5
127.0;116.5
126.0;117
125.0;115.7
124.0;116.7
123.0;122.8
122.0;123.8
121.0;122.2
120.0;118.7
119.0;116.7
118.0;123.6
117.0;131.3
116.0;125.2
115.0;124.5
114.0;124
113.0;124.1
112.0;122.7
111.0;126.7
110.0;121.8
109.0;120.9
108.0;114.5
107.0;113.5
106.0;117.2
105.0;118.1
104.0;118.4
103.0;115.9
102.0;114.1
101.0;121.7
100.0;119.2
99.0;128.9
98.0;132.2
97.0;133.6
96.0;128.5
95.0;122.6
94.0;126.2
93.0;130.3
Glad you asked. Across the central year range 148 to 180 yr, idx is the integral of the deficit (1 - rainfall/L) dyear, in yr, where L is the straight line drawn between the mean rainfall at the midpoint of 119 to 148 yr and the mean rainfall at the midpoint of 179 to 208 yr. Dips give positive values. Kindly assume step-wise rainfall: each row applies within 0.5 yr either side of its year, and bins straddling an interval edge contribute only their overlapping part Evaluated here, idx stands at 1.1 yr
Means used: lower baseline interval 115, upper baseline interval 126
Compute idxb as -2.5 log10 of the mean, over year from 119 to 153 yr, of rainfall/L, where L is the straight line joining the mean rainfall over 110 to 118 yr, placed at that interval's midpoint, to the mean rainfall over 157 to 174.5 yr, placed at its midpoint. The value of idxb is 0.07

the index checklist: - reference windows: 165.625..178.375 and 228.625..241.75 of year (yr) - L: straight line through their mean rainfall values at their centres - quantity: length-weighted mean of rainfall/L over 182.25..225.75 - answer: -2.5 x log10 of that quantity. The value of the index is -0.14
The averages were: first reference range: 114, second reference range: 114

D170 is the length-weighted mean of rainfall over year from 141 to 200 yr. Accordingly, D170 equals 119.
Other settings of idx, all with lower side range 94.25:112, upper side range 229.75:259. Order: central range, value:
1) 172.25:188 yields 0.7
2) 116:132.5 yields 0.6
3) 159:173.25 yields 0.6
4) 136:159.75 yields 1.4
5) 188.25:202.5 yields 0.0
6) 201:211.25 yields -0.8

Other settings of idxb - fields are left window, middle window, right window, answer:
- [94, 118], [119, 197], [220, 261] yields 0.05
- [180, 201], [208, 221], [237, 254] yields -0.08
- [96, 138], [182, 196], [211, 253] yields -0.07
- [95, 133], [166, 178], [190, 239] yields 0.08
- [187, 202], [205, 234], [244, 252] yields 0.01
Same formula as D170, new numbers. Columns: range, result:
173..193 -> 122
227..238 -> 113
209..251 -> 123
